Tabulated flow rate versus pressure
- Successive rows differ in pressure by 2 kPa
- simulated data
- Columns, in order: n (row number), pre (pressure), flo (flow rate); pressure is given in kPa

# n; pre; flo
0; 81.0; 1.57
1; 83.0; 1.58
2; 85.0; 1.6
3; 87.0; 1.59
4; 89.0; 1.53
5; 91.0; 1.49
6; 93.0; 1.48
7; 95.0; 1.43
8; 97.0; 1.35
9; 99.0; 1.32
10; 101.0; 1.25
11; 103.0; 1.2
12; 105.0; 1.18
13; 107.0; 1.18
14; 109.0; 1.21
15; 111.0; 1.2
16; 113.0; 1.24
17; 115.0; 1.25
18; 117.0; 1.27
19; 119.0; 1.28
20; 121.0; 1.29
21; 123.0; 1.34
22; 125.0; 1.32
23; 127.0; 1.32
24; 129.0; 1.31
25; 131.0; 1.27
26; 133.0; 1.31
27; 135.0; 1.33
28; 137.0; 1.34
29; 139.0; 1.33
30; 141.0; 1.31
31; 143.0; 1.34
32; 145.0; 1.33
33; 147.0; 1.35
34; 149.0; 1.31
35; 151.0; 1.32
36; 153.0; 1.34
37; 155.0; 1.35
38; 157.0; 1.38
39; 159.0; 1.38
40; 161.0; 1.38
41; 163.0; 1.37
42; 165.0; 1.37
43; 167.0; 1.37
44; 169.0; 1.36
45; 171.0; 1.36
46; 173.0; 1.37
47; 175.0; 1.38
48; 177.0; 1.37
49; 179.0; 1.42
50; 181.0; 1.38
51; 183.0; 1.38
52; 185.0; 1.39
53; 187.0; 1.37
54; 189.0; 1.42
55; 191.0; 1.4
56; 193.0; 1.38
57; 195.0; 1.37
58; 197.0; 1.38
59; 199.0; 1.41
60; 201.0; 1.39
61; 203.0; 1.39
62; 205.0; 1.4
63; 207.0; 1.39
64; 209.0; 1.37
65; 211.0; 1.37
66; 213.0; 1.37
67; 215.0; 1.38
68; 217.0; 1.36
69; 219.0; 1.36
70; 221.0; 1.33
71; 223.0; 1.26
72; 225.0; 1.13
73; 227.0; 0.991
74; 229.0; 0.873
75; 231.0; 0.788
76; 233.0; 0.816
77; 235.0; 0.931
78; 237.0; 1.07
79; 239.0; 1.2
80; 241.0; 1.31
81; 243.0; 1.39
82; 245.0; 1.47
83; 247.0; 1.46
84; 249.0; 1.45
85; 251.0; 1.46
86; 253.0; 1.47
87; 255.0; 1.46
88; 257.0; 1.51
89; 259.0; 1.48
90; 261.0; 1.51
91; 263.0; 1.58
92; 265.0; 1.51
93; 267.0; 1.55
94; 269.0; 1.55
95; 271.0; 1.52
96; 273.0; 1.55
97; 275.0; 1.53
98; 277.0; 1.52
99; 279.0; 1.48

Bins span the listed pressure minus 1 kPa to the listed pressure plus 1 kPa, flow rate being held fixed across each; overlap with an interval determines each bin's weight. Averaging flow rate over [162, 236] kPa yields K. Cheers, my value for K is 1.3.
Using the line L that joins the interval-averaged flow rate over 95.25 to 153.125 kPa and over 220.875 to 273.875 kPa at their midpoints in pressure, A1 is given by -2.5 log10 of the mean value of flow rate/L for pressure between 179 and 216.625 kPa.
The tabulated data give -0.06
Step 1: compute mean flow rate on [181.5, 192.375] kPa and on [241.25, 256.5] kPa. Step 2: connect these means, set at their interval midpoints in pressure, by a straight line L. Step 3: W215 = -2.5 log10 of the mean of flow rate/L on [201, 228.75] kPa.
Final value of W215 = 0.09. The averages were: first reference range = 1.39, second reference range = 1.45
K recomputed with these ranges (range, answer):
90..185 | 1.33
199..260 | 1.29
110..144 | 1.3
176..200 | 1.39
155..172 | 1.37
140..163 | 1.35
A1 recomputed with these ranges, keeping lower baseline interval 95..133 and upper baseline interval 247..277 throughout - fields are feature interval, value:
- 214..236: 0.29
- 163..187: -0.01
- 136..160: -0.01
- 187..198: 0.01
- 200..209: 0.02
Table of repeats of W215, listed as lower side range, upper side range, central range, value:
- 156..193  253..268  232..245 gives 0.28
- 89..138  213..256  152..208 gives -0.09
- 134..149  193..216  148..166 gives -0.01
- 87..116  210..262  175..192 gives -0.08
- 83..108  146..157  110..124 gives 0.09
